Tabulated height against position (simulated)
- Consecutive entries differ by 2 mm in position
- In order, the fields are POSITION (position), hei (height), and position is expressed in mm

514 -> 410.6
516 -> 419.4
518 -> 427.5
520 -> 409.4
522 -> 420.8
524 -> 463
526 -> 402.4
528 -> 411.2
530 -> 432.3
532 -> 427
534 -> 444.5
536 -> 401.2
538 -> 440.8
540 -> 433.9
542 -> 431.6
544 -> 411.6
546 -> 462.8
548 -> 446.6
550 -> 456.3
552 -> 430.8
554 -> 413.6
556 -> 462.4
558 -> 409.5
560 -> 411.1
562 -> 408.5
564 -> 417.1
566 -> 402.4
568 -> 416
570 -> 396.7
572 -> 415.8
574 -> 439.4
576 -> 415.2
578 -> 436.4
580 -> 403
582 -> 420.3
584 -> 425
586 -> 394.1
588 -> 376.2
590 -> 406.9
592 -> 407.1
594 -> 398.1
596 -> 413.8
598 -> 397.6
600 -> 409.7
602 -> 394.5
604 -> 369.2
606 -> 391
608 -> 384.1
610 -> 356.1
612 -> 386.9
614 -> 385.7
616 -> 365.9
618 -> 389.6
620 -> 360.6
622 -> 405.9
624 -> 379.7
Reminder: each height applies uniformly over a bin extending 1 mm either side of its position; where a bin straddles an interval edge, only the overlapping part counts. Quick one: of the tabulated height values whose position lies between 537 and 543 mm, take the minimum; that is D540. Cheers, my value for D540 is 431.6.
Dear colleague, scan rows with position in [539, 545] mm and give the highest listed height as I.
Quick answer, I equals 433.9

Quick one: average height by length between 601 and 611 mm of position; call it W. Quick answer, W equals 379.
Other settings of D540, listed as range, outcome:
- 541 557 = 411.6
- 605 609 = 384.1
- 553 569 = 402.4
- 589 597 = 398.1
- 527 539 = 401.2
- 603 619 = 356.1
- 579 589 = 376.2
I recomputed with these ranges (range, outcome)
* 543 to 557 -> 462.8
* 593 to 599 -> 413.8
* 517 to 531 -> 463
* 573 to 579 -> 439.4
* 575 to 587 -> 436.4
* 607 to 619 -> 389.6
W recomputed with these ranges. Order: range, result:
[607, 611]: 370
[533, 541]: 430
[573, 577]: 427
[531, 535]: 436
